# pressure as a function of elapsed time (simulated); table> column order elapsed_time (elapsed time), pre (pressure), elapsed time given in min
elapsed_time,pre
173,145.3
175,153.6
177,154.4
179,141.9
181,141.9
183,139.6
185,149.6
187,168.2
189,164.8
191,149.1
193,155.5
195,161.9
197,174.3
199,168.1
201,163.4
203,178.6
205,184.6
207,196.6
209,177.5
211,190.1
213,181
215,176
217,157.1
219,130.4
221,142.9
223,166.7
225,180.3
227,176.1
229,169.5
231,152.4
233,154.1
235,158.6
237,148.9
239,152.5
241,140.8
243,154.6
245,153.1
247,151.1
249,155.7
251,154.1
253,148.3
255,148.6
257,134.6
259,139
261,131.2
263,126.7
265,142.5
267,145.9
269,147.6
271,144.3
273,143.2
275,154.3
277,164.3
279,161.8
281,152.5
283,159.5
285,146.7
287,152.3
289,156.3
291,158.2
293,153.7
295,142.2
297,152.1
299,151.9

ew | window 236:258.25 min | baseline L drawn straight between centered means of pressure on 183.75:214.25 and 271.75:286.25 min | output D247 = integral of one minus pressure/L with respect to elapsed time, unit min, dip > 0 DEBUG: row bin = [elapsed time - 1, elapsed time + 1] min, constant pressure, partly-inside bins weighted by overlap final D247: 1.6 min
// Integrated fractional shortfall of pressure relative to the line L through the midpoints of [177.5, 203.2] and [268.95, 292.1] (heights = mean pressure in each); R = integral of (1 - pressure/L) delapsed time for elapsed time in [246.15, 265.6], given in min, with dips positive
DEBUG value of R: 1.5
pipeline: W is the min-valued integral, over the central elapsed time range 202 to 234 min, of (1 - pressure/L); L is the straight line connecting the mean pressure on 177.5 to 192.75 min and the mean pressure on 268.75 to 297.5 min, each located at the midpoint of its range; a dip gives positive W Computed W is -3.8 min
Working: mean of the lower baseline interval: 151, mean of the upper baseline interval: 153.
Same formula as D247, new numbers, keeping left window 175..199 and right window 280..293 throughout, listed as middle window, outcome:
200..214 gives -2.4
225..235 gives -0.6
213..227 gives -0.6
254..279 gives 1.6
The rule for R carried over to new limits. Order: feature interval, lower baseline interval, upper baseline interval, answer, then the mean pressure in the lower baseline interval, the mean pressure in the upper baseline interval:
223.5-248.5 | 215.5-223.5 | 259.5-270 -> -2.0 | 150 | 139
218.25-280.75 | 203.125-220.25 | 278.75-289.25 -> 4.9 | 174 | 154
